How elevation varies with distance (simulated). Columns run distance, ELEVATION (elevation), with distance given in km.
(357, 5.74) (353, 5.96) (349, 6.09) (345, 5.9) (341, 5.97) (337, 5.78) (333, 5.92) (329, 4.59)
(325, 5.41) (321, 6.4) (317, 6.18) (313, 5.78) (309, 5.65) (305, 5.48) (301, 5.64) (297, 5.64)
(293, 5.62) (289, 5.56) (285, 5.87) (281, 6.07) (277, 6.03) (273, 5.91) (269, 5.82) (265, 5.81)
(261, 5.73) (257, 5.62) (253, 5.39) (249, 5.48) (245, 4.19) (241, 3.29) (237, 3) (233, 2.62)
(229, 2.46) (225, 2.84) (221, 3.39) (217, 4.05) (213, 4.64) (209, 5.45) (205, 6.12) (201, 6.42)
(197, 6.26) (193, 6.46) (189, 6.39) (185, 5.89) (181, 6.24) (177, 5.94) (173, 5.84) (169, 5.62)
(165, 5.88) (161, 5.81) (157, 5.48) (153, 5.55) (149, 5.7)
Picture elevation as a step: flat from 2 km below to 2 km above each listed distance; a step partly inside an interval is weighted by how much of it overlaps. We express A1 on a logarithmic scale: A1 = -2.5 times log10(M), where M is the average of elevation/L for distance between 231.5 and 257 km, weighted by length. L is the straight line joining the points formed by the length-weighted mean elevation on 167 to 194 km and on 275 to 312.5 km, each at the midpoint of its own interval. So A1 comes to 0.37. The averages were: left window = 6.04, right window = 5.73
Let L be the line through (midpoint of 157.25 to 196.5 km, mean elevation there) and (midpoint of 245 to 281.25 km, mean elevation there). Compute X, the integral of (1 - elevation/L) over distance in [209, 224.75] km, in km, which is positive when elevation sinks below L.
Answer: 4.8 km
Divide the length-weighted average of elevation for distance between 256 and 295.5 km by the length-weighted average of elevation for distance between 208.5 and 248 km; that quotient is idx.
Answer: 1.6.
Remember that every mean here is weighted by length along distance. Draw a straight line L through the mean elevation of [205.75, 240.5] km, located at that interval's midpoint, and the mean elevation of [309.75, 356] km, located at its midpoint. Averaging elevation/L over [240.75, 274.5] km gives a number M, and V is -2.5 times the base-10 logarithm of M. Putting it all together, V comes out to -0.23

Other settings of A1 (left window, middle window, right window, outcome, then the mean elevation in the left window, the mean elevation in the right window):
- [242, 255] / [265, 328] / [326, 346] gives -0.10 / 4.89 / 5.61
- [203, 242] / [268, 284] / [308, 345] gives -0.23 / 3.8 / 5.75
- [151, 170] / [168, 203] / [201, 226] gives -0.19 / 5.67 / 4.64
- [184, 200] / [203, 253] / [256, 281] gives 0.45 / 6.28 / 5.85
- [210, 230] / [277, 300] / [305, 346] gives -0.16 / 3.63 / 5.74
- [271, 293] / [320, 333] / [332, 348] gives 0.08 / 5.86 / 5.9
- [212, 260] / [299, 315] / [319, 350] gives -0.08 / 3.94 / 5.75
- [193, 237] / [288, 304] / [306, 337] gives -0.04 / 4.45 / 5.7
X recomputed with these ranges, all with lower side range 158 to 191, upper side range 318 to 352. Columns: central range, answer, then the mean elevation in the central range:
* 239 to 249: 3.03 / 4.09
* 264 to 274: 0.00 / 5.84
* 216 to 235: 9.25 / 3.02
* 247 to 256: 0.62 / 5.46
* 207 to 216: 1.47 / 4.93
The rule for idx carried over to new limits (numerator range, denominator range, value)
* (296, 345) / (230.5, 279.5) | 1.17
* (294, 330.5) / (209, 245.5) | 1.63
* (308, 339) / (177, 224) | 1.03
